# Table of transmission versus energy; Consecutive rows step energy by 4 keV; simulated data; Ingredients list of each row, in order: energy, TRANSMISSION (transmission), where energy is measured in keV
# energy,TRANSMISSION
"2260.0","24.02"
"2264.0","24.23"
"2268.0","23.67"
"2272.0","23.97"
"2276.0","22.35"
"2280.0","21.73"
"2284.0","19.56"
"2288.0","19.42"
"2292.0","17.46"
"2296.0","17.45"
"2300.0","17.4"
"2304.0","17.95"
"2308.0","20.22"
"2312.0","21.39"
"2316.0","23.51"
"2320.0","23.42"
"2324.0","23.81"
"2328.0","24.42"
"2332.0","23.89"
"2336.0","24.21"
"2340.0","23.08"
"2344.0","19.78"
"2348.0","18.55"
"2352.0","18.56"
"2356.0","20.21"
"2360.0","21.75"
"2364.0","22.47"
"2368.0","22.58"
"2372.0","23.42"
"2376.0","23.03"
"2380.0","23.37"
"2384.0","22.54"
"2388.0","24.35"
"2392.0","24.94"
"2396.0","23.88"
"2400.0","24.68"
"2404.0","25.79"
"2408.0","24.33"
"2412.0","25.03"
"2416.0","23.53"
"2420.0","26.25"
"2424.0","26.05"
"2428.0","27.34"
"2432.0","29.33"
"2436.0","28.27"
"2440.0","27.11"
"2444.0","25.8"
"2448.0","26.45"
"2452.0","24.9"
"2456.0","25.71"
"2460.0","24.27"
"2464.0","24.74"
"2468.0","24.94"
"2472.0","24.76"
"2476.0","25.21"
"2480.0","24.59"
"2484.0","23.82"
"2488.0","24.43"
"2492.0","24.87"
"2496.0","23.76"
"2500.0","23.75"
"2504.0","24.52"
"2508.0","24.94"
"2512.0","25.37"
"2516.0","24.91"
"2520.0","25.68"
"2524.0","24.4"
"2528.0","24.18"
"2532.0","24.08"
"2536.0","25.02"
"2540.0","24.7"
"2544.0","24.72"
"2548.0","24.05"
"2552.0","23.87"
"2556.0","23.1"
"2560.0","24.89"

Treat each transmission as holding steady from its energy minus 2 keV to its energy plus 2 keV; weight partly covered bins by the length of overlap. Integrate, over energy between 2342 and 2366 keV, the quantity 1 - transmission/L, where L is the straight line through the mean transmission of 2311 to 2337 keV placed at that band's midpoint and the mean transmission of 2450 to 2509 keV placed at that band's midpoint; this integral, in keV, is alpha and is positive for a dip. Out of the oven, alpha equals 3.6 keV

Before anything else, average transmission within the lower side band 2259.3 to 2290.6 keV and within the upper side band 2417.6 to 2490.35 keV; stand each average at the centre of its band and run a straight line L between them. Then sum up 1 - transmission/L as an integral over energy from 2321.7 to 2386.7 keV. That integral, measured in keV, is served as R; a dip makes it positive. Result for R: 4.1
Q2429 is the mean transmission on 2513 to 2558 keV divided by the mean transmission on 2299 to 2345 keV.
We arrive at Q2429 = 1.11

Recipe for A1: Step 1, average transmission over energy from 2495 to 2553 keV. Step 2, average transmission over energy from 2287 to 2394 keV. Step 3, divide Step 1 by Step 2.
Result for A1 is 1.1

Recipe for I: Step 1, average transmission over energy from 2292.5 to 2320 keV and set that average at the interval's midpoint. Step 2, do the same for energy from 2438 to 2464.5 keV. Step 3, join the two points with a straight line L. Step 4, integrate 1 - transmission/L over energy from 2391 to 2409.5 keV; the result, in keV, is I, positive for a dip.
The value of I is -0.9 keV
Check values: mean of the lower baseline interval 19.8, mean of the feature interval 24.7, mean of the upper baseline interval 25.6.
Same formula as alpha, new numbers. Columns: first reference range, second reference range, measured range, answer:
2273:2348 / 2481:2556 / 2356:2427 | -4.72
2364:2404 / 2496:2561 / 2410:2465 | -4.81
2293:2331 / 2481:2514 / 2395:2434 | -4.66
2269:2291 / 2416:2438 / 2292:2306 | 2.85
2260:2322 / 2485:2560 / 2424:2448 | -4.32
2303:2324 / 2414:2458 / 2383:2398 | 0.40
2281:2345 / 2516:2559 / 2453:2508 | -2.38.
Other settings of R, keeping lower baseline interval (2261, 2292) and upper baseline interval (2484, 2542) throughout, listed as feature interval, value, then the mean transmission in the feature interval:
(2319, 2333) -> -0.9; 23.9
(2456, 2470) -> -0.5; 24.8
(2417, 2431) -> -1.8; 26.5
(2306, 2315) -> 0.5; 21.1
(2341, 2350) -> 1.2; 19.6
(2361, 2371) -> 0.2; 22.5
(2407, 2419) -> -0.5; 24.5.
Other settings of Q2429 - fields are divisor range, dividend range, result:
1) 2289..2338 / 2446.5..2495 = 1.17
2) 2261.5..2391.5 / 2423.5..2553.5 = 1.16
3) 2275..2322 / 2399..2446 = 1.30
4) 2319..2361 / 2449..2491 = 1.13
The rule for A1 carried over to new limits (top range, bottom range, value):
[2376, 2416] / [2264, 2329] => 1.14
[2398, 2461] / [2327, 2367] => 1.20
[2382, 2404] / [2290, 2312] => 1.32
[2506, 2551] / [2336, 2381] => 1.14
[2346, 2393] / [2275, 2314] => 1.14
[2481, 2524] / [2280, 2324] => 1.23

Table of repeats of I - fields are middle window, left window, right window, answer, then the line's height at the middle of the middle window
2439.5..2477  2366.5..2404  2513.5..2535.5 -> -1.66 keV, 24.3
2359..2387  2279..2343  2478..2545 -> -0.78 keV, 22.2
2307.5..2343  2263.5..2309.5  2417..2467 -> -2.15 keV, 21.8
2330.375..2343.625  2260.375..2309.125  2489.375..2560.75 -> -1.12 keV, 21.4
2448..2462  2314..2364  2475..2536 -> -0.79 keV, 23.8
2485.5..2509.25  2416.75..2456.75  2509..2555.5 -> 0.93 keV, 25.3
